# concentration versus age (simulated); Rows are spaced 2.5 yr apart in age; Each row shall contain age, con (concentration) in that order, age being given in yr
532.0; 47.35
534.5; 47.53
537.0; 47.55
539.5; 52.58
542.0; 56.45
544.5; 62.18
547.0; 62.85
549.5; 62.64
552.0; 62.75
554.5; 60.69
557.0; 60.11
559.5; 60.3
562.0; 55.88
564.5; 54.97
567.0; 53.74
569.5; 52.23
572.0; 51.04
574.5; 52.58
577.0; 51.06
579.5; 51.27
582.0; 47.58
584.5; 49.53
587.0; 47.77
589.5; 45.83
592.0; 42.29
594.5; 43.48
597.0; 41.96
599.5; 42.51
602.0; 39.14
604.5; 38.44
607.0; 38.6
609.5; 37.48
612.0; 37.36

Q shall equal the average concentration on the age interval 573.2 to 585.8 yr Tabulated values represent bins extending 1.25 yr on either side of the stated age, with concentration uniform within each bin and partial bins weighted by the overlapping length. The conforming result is 50.4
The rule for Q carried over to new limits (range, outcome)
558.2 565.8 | 57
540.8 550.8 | 61.1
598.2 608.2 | 39.7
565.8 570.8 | 53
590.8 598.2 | 42.6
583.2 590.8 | 47.7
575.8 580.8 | 51.1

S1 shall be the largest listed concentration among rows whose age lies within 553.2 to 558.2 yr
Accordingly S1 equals 60.69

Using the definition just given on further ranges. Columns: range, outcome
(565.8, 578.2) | 53.74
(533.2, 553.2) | 62.85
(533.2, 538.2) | 47.55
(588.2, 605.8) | 45.83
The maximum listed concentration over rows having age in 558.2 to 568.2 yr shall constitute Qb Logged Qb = 60.3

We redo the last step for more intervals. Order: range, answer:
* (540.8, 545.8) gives 62.18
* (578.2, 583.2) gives 51.27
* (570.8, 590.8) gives 52.58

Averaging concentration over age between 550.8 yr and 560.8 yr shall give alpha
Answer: 60.9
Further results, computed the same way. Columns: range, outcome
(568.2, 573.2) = 51.7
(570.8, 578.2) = 51.6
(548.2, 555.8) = 62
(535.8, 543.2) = 52.2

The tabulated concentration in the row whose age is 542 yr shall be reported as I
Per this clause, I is 56.45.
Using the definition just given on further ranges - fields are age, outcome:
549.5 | 62.64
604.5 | 38.44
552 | 62.75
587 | 47.77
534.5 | 47.53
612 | 37.36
